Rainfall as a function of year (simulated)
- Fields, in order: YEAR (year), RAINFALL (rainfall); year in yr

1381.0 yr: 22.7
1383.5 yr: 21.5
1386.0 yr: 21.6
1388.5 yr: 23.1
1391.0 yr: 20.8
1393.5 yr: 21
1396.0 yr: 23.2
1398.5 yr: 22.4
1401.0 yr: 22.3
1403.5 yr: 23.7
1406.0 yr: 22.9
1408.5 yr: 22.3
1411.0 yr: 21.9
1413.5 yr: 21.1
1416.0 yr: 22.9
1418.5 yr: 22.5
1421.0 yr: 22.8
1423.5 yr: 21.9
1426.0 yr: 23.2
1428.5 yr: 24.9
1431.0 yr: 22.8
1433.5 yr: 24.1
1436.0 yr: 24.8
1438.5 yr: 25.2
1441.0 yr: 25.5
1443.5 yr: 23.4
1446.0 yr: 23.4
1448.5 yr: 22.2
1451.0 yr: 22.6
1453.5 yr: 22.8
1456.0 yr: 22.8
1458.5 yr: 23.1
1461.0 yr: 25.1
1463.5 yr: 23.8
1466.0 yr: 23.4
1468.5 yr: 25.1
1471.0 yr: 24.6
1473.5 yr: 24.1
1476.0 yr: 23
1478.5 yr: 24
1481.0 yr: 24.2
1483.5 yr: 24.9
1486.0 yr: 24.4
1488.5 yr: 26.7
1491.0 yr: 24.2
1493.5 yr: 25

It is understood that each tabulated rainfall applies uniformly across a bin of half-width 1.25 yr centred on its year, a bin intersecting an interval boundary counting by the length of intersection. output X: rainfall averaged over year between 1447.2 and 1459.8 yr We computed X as 22.7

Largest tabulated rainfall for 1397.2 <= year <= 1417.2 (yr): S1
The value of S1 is 23.7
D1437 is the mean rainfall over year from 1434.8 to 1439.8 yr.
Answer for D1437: 25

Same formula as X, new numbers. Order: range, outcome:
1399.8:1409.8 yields 22.8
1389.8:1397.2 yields 21.7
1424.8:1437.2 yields 24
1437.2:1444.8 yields 24.7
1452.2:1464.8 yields 23.5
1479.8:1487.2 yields 24.5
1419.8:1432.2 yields 23.1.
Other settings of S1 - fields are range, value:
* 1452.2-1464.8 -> 25.1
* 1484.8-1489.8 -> 26.7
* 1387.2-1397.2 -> 23.2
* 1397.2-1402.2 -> 22.4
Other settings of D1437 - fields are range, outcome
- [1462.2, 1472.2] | 24.2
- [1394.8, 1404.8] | 22.9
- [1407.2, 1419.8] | 22.1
